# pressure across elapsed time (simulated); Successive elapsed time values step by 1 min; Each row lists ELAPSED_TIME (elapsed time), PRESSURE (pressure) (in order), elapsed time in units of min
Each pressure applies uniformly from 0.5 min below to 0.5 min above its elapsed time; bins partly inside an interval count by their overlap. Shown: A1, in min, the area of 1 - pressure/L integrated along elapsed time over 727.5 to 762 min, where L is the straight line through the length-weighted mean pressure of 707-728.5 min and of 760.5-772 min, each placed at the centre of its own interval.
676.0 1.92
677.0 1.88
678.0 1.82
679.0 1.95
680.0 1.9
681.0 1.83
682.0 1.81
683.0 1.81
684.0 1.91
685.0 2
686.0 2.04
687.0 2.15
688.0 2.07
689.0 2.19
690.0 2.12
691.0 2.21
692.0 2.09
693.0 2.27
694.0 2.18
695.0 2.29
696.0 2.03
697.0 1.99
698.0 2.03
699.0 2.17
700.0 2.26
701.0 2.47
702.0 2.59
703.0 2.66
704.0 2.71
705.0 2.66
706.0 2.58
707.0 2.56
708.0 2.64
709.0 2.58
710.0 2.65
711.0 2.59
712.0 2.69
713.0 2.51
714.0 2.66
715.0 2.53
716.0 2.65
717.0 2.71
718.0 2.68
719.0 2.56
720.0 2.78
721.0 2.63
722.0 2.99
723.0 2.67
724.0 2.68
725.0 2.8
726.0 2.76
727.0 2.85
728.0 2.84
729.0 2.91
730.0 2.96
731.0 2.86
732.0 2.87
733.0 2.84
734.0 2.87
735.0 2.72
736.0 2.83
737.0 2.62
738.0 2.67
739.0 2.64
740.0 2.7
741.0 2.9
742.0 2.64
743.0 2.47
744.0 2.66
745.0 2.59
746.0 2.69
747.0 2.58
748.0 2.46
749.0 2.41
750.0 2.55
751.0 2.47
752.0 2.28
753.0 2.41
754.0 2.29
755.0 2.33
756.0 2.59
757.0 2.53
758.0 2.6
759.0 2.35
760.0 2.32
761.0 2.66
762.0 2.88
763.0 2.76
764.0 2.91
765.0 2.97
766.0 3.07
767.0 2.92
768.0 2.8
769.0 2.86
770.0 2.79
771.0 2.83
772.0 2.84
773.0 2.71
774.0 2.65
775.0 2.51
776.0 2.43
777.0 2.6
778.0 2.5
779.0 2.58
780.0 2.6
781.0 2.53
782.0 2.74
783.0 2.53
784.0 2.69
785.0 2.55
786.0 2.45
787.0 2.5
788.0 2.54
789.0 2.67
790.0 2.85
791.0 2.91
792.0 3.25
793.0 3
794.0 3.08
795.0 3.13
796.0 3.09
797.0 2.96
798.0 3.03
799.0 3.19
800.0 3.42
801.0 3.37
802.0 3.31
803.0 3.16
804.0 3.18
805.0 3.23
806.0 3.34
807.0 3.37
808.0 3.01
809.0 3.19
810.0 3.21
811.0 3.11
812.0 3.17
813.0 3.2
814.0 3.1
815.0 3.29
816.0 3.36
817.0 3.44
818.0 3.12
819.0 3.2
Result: 1.92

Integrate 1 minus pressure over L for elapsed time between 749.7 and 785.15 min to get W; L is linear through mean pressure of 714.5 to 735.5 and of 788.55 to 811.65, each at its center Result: 4.1 min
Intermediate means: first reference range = 2.77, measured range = 2.63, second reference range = 3.13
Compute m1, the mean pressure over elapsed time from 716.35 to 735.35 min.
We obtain 2.79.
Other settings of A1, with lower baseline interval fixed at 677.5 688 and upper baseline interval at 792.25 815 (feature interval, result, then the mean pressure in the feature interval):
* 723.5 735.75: -2.11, 2.83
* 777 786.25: 1.16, 2.58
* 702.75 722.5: -3.65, 2.65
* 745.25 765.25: 0.98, 2.55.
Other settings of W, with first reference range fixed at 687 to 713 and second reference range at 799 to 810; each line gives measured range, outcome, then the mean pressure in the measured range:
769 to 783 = 1.71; 2.64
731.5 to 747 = -0.06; 2.71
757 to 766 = 0.61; 2.69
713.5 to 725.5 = -0.76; 2.69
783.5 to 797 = 1.32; 2.83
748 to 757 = 1.24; 2.42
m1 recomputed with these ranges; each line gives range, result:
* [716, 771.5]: 2.69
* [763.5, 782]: 2.73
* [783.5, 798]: 2.84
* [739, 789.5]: 2.62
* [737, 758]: 2.55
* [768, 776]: 2.73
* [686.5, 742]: 2.57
